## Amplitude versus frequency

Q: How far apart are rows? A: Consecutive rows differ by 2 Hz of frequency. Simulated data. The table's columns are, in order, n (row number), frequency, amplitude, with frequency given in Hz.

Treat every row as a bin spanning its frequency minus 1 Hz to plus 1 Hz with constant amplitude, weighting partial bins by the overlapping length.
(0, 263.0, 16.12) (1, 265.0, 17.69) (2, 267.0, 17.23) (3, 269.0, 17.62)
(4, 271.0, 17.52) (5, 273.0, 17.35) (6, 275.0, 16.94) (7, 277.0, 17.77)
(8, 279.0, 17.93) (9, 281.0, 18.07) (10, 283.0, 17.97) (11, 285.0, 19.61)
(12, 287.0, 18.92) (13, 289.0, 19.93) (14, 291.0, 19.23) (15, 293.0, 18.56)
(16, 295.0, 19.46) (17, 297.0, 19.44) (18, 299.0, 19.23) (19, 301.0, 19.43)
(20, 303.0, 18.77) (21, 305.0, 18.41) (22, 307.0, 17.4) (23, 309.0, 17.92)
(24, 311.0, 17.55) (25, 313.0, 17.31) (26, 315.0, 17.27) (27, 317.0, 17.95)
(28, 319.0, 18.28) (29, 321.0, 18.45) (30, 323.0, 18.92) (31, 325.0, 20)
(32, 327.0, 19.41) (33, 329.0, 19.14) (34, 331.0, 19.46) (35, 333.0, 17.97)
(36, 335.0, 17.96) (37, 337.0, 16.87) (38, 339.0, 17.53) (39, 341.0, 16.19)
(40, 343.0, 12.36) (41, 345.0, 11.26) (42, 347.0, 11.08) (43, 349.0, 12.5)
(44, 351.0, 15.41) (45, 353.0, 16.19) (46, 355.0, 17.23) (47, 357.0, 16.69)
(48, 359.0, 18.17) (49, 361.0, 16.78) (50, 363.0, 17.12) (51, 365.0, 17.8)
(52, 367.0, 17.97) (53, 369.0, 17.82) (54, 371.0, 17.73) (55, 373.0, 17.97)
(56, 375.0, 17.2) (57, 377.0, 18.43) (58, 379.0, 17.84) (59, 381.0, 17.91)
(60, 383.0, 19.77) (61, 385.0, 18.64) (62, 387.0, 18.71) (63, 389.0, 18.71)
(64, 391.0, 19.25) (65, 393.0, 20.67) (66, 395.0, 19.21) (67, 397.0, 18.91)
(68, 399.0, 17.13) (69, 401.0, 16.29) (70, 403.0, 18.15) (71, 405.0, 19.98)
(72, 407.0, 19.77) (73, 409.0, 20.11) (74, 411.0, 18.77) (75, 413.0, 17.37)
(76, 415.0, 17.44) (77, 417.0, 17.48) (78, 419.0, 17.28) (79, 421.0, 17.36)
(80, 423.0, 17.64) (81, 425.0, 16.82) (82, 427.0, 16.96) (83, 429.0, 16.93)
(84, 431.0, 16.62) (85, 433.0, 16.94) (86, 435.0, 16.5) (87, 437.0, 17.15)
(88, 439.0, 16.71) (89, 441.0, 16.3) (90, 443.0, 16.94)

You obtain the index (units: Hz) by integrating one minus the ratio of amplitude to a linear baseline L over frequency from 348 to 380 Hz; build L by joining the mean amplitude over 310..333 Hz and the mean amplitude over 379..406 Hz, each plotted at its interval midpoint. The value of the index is 2.7 Hz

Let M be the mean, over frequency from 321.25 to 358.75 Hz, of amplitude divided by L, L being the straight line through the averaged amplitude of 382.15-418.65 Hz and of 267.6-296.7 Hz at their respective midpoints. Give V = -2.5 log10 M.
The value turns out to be 0.123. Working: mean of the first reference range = 18.4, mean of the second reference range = 18.7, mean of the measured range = 16.5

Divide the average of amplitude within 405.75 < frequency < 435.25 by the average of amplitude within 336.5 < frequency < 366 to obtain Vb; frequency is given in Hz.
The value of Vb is 1.14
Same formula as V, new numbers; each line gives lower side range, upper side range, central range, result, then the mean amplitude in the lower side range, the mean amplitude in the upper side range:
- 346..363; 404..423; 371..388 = -0.09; 15.6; 18.4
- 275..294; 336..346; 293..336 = -0.12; 18.6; 14.8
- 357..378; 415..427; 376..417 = -0.07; 17.7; 17.3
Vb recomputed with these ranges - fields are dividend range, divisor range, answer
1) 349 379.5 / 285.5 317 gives 0.92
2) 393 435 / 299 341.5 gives 0.98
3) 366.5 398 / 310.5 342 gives 1.02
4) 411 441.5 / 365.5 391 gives 0.94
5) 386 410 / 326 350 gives 1.18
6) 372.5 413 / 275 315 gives 1.01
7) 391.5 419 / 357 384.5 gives 1.04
